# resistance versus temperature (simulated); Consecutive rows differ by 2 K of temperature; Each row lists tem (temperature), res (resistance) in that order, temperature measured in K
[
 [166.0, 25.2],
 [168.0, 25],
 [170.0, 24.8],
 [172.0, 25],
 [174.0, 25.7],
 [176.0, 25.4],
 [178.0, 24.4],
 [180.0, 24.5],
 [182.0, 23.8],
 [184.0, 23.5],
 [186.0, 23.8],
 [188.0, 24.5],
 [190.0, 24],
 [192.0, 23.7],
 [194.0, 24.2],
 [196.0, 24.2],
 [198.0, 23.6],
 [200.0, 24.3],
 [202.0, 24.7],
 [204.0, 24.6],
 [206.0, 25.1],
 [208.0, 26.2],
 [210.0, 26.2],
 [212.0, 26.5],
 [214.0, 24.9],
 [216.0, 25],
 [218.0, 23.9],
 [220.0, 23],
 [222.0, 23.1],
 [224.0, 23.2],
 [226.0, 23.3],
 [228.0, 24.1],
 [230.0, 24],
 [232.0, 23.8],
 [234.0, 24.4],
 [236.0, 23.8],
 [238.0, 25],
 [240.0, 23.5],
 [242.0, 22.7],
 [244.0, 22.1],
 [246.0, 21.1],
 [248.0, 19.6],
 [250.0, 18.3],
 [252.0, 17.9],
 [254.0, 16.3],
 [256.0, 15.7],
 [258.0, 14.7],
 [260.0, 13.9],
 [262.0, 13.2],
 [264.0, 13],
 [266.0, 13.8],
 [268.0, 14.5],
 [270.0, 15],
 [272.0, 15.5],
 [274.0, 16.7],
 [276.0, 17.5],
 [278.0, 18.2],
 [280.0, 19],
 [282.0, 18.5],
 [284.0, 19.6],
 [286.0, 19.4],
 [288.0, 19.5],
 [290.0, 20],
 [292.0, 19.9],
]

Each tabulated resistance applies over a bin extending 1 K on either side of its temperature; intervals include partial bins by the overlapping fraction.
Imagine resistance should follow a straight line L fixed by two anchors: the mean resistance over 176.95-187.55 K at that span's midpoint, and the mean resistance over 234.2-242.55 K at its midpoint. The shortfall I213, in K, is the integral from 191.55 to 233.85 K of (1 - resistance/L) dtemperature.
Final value -0.8 K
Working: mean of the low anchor 24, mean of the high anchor 23.9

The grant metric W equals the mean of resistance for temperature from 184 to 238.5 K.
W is 24.3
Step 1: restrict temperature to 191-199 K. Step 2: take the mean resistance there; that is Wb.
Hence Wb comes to 23.9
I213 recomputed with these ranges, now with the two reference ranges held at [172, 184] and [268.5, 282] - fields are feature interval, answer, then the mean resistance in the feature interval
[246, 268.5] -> 3.3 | 15.8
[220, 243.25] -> -3.7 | 23.7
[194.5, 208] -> -1.0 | 24.5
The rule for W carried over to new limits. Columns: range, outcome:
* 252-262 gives 15.2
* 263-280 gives 15.7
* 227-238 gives 24.1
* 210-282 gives 20.1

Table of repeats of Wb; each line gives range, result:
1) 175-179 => 24.9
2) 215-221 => 24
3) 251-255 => 17.1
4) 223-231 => 23.7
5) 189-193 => 23.9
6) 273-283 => 18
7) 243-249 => 20.9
